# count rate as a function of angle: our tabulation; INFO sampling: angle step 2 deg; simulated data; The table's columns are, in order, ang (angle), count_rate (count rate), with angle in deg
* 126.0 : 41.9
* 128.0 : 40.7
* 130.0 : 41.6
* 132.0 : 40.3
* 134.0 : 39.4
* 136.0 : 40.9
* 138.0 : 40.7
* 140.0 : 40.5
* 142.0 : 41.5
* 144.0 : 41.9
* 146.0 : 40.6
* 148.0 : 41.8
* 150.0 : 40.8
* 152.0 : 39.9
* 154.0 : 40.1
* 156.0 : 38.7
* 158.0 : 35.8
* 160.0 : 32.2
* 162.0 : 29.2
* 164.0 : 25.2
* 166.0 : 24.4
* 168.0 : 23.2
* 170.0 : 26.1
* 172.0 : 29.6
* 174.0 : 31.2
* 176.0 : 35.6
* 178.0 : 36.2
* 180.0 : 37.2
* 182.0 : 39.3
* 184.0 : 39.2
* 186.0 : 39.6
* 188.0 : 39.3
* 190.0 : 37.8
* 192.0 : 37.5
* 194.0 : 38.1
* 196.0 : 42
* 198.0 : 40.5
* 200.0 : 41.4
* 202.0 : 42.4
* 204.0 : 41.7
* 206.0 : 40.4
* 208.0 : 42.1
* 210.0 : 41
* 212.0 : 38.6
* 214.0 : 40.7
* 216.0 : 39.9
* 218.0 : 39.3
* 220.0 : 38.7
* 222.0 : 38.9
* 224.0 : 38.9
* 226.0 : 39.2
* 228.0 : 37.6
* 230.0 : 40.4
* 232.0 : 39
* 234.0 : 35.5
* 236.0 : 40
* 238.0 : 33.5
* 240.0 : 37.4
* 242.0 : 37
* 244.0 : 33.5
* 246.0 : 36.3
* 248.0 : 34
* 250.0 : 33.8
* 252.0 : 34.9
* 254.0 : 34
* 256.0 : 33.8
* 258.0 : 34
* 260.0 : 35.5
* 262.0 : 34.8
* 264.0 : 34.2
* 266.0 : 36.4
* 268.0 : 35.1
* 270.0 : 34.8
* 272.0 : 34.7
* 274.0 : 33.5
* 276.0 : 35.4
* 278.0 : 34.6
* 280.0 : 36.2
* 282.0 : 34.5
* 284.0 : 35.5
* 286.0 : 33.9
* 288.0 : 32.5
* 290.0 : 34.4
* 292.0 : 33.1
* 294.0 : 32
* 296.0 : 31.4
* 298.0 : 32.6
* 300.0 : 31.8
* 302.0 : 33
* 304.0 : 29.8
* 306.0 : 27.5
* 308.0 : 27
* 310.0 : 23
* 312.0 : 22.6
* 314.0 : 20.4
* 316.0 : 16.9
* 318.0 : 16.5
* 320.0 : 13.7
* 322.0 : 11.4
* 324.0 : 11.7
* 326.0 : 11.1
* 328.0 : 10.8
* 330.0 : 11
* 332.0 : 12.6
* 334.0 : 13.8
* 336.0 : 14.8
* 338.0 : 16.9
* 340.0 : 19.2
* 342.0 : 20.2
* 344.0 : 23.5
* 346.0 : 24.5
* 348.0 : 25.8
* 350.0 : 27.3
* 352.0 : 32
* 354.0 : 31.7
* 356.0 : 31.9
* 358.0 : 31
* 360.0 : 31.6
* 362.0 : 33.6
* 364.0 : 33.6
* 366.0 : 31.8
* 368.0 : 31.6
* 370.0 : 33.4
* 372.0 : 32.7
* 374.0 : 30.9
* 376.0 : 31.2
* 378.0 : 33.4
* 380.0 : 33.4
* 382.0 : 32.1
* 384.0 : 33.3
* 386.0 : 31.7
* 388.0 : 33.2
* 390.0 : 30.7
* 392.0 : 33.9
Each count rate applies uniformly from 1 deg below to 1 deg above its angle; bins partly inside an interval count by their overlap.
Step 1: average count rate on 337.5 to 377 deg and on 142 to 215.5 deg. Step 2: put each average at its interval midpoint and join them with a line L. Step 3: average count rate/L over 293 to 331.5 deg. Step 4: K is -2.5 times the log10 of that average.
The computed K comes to 0.39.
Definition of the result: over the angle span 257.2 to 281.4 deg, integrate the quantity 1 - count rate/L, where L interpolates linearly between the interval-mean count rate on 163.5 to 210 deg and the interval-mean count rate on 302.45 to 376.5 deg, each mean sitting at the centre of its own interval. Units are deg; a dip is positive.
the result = -4.6 deg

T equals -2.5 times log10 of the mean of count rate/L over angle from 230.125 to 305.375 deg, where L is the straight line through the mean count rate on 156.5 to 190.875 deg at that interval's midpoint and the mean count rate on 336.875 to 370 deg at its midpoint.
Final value -0.14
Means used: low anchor 33.1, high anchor 28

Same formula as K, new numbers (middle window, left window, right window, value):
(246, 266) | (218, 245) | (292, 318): -0.01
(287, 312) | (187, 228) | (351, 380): 0.17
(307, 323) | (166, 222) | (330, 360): 0.35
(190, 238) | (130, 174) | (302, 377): -0.24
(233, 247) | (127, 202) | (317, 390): -0.12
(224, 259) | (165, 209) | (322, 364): -0.15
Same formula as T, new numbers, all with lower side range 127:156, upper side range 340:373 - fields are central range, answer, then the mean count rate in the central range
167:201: 0.07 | 36.1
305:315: 0.30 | 24.1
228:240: -0.05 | 37.6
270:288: -0.04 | 34.7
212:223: -0.08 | 39.4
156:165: 0.25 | 31.5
